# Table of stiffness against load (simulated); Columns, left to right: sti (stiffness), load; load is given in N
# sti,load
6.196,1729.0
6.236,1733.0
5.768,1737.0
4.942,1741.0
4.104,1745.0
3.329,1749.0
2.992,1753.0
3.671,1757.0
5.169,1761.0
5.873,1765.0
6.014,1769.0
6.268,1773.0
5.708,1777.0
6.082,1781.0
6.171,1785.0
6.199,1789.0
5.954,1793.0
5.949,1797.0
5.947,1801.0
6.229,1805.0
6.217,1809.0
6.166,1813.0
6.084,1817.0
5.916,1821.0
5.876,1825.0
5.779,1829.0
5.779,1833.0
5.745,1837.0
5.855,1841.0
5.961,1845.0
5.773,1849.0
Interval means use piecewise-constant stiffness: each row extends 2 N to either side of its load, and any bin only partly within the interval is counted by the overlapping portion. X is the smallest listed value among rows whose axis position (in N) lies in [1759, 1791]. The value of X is 5.169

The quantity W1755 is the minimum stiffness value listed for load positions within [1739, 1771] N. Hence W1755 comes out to 2.992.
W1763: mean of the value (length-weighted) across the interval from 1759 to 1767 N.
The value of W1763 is 5.52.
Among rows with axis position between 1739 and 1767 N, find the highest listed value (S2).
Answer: 5.873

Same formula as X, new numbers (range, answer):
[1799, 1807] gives 5.947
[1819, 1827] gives 5.876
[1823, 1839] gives 5.745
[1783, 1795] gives 5.954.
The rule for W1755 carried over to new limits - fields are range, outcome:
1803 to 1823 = 5.916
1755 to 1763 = 3.671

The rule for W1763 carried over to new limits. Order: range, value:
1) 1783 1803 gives 6.04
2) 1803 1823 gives 6.12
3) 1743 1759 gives 3.52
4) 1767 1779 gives 6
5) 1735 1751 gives 4.54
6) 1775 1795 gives 6.02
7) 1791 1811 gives 6.06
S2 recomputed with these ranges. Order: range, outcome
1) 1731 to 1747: 6.236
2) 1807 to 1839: 6.217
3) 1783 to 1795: 6.199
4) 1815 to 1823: 6.084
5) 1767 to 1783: 6.268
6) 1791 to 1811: 6.229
